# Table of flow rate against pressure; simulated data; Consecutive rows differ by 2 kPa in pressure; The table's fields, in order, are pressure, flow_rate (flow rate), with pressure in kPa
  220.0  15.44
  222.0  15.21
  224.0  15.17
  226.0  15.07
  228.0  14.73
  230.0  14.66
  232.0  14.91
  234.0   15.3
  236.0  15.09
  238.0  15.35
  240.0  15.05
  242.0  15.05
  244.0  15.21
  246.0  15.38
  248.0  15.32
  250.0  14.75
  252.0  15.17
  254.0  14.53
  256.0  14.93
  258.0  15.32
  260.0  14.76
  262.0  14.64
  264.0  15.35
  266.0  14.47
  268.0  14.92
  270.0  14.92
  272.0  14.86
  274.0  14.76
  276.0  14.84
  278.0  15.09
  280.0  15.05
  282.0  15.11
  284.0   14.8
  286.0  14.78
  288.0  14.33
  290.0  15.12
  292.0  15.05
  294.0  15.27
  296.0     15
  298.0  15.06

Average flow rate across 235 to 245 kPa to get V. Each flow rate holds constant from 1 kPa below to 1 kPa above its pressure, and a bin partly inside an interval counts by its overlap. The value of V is 15.2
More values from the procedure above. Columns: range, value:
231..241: 15.1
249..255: 14.8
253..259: 14.9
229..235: 15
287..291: 14.7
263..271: 14.9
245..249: 15.4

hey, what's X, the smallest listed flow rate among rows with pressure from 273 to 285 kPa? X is 14.76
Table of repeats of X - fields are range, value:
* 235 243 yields 15.05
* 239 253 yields 14.75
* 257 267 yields 14.47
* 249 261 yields 14.53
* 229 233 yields 14.66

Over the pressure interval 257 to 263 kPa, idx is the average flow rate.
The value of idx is 14.9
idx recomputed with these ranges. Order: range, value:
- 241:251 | 15.1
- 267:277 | 14.9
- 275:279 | 15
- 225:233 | 14.8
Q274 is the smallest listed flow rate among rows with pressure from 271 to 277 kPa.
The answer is 14.76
